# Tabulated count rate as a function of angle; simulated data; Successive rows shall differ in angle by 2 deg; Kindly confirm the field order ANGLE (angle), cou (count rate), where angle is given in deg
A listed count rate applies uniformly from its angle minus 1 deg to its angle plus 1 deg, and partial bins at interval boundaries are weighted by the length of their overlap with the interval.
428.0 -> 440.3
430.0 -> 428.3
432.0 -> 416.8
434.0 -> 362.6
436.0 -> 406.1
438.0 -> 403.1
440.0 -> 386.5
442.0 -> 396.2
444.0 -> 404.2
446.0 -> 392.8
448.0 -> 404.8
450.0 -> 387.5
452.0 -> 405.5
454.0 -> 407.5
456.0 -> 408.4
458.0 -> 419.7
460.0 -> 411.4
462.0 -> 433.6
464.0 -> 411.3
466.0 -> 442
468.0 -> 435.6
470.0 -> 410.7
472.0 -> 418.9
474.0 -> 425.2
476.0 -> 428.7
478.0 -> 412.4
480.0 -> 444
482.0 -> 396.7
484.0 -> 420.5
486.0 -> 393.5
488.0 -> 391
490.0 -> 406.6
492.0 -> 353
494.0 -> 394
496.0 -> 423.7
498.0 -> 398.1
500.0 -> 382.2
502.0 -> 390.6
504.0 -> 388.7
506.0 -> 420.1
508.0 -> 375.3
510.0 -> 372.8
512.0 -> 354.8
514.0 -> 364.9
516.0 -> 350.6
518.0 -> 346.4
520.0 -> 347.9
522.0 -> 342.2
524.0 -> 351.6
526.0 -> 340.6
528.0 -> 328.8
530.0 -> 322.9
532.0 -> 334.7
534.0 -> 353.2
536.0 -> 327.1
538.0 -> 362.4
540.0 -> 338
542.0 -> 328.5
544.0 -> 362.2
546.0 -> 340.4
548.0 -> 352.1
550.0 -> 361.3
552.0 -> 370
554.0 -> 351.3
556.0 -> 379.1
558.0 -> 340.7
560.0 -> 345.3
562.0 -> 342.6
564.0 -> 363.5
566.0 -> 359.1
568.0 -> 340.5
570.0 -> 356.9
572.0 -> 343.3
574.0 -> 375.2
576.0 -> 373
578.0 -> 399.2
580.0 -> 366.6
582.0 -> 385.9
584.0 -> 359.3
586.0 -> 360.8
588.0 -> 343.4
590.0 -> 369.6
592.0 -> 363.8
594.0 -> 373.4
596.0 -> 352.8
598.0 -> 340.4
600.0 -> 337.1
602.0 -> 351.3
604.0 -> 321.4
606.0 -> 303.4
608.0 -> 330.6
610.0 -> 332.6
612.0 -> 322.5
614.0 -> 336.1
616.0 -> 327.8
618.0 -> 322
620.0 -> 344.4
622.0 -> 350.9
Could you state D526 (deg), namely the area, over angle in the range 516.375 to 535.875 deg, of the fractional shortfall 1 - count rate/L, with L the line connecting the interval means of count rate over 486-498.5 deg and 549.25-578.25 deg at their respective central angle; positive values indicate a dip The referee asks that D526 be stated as 1.91 deg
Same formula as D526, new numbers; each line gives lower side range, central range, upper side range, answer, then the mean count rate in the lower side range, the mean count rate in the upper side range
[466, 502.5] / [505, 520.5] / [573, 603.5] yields 1.12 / 408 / 363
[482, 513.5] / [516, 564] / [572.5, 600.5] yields 3.96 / 391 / 364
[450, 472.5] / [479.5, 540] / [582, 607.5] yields 3.30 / 417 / 349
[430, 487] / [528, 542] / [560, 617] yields 1.39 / 411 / 351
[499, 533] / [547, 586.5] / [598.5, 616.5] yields -2.12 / 360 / 330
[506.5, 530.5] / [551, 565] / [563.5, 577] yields 0.04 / 352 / 359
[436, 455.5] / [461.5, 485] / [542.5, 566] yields -2.12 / 399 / 355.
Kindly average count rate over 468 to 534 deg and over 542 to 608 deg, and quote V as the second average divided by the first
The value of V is 0.93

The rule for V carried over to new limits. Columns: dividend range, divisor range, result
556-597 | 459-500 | 0.88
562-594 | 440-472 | 0.89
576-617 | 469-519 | 0.89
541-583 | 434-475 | 0.88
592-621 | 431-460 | 0.84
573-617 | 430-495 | 0.86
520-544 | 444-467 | 0.83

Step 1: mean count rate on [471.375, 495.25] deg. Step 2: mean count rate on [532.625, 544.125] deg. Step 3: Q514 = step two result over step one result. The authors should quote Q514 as 0.8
